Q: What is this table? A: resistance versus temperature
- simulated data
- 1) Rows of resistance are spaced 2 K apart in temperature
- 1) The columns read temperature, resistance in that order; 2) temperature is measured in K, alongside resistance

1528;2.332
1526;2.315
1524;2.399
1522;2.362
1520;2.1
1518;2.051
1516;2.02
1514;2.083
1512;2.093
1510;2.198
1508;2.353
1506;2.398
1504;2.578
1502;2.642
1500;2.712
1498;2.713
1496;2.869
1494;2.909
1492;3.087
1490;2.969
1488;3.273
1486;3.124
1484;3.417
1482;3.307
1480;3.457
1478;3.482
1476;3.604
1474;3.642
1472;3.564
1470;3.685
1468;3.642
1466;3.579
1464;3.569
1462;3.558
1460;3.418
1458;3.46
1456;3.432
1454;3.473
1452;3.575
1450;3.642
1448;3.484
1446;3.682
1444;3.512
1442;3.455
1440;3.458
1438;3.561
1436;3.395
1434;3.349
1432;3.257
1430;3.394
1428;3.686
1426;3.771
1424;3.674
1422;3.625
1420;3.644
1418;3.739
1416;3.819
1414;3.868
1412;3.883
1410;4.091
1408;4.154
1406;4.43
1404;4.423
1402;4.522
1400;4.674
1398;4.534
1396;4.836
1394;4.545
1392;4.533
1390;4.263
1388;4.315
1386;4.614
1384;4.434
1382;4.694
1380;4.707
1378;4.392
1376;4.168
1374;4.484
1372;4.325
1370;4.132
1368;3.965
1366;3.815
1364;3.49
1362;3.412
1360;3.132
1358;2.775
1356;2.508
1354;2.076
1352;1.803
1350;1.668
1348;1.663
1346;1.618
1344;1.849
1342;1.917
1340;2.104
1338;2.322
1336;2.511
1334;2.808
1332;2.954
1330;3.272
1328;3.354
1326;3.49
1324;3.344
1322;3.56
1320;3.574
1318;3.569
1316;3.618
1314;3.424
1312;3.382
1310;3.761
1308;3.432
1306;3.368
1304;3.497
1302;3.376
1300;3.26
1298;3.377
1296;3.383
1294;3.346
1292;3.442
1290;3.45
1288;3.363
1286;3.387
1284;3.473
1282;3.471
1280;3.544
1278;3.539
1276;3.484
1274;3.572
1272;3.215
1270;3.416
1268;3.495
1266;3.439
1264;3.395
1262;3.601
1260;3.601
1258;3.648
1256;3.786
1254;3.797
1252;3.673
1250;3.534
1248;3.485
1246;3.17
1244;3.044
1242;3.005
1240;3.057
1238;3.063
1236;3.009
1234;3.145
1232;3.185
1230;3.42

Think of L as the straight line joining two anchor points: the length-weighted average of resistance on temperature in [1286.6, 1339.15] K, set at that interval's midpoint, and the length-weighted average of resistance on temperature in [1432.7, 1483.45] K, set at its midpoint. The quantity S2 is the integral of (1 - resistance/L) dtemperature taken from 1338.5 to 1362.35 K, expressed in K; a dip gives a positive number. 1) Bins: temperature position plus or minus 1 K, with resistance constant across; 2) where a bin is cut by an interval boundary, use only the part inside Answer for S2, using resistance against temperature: 8.4 K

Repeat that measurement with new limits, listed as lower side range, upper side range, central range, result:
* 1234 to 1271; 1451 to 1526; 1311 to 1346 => 3.24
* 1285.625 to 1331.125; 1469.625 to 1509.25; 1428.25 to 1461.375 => -3.29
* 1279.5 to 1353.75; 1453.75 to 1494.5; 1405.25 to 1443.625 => -4.61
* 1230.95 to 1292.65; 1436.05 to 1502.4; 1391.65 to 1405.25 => -4.83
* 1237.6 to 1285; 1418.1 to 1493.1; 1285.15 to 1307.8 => 0.41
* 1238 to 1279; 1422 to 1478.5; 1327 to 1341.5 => 3.11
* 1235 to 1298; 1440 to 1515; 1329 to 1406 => -4.56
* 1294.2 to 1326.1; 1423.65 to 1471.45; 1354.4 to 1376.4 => -0.70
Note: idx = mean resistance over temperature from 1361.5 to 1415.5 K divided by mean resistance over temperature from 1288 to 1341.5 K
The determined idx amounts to 1.3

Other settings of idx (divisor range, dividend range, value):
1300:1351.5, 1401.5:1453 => 1.27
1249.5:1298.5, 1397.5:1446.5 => 1.09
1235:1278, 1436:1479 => 1.04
